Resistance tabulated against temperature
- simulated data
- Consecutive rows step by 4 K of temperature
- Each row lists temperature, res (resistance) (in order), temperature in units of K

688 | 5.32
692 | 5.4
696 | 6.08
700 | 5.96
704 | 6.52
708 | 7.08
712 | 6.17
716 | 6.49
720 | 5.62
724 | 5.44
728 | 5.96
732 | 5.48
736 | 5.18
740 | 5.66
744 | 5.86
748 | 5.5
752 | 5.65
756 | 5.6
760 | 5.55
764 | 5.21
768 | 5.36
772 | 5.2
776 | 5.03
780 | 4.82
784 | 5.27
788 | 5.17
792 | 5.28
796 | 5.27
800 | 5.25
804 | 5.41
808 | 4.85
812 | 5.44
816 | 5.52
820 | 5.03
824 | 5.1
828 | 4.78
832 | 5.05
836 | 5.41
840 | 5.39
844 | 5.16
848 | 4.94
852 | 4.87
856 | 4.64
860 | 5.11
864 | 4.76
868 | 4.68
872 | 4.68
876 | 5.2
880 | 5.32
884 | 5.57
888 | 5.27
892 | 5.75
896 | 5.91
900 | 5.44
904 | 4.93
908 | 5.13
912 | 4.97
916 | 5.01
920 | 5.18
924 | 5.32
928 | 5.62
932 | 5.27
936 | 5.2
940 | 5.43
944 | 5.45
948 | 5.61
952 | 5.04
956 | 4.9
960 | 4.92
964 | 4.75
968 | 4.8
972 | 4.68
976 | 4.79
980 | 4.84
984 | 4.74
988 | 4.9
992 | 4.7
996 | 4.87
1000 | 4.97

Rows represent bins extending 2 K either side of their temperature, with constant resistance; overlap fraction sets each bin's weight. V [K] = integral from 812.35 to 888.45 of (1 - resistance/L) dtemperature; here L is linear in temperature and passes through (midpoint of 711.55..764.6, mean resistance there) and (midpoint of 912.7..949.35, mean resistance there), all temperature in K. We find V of 5.4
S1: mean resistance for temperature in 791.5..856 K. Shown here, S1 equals 5.15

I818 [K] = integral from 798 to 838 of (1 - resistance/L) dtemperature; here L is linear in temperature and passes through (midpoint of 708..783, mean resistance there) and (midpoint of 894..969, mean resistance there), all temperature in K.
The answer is 1.9 K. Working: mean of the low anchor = 5.58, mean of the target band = 5.18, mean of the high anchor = 5.21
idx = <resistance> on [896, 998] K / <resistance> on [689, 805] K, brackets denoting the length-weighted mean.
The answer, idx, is 0.91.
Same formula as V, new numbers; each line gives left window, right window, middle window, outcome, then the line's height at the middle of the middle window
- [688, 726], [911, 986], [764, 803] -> 3.7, 5.74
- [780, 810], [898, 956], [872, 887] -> -0.1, 5.22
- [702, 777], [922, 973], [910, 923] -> 0.4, 5.25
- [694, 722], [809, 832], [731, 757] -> 1.5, 5.91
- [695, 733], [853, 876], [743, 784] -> 2.3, 5.67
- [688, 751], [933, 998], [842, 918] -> 2.4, 5.29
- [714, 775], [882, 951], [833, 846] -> 0.4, 5.45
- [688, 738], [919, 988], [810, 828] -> 1.1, 5.55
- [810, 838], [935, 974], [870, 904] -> -1.5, 5.13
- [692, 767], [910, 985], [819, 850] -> 2.0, 5.46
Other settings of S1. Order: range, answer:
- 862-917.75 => 5.19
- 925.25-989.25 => 5.06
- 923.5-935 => 5.4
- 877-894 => 5.46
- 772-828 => 5.17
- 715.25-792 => 5.45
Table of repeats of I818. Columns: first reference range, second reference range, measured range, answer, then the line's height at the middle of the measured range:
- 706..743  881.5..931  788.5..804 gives 1.1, 5.68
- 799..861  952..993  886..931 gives -3.3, 4.95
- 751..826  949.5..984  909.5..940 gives -1.8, 4.94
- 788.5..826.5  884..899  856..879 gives 2.6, 5.51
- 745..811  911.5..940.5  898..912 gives 0.3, 5.26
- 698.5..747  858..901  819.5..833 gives 1.2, 5.48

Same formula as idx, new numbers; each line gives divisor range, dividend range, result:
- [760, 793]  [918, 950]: 1.04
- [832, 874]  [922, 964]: 1.06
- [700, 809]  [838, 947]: 0.93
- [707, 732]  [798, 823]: 0.87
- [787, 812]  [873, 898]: 1.05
